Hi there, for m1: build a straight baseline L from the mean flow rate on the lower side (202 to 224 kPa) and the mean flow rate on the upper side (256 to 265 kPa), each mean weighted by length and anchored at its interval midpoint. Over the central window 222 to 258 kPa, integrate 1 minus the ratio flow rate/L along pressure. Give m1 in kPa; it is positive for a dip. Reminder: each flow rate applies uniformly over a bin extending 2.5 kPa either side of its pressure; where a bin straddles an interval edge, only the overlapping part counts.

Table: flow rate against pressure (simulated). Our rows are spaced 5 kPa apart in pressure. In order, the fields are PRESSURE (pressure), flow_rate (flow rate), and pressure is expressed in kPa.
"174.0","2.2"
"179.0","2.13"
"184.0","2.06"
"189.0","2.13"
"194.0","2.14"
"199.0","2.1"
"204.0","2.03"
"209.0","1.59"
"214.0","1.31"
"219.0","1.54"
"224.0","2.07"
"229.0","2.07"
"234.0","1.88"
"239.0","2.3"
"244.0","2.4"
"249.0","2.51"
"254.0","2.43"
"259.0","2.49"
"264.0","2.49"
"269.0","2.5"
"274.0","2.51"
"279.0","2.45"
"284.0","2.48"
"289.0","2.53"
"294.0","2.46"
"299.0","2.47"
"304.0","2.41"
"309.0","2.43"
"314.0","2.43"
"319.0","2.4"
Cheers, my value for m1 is -2.0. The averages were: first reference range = 1.66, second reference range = 2.49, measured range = 2.25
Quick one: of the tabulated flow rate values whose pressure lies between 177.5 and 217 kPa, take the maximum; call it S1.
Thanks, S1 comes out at 2.14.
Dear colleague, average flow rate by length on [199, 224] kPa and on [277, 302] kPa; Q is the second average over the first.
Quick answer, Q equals 1.4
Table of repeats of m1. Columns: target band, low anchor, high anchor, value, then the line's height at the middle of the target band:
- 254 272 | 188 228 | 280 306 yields -1.8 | 2.26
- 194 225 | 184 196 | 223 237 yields 4.2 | 2.07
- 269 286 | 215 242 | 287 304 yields -1.1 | 2.33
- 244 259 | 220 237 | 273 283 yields -1.7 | 2.21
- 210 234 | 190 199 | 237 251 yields 5.6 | 2.28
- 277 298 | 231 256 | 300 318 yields -0.9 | 2.38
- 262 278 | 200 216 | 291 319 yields -2.4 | 2.17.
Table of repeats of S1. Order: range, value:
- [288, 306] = 2.53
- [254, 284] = 2.51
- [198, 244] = 2.4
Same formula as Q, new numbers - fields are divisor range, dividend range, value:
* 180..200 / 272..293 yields 1.18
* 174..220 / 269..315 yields 1.28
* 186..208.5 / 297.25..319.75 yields 1.18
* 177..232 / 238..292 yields 1.28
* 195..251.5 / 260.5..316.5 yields 1.24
